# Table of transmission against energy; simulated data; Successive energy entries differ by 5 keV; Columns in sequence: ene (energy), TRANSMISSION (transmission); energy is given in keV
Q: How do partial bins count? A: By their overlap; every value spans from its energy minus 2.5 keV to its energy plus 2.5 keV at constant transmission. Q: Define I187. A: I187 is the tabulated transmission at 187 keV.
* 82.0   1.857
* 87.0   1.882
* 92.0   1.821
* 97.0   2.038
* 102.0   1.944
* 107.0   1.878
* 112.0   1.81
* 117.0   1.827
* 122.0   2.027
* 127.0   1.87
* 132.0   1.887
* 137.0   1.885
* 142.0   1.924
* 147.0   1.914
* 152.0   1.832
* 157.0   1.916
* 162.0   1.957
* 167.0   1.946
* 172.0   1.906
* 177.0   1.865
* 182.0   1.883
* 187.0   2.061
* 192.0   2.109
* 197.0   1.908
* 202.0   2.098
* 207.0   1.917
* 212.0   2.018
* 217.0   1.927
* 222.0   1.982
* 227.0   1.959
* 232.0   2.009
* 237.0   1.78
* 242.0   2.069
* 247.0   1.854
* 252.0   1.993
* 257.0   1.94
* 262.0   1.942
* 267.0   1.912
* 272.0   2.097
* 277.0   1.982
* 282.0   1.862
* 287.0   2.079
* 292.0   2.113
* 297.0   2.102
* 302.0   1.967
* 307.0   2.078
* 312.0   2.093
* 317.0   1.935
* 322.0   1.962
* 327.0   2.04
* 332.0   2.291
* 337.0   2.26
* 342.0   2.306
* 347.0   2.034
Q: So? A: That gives 2.061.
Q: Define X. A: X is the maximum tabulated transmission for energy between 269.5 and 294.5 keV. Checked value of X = 2.113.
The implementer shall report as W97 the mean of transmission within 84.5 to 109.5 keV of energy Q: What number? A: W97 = 1.91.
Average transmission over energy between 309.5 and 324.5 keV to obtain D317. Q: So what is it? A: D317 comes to 2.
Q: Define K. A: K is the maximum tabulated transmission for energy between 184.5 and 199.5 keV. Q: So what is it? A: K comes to 2.109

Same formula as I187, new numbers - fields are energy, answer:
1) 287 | 2.079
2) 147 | 1.914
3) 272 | 2.097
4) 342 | 2.306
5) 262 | 1.942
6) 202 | 2.098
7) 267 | 1.912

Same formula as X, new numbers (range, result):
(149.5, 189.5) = 2.061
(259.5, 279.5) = 2.097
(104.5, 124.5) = 2.027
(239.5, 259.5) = 2.069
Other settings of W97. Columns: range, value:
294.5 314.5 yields 2.06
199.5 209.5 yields 2.01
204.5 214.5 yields 1.97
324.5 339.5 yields 2.2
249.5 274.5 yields 1.98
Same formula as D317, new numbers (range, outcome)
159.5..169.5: 1.95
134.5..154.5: 1.89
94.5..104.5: 1.99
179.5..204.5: 2.01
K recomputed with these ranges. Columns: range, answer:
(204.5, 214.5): 2.018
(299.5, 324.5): 2.093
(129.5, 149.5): 1.924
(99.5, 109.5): 1.944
